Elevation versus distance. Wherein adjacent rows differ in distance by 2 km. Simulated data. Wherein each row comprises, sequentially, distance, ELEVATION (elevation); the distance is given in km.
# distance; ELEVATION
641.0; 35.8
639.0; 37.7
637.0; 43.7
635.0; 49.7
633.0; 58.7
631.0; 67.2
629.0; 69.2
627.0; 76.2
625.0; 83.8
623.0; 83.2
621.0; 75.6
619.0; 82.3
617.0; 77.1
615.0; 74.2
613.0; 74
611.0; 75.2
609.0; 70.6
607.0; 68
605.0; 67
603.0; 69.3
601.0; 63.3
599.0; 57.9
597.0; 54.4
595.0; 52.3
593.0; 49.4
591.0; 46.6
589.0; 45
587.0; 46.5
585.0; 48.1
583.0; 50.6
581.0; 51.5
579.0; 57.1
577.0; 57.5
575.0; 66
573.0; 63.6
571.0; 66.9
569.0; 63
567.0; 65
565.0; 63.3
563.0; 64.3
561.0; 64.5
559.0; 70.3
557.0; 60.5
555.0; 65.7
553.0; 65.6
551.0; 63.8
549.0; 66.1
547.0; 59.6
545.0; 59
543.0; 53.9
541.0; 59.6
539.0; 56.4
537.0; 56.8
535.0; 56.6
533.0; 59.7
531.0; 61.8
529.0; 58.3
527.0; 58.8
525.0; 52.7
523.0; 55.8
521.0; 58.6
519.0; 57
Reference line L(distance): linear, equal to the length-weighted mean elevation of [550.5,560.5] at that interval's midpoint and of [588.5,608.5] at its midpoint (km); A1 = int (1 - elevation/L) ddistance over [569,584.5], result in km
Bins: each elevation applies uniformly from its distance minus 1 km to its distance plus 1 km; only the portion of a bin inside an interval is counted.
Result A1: 0.69 km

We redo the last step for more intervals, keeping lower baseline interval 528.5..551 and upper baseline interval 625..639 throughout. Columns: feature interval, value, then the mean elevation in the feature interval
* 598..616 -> -2.5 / 68.8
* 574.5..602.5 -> 3.1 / 53.4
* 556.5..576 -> -1.7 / 64.8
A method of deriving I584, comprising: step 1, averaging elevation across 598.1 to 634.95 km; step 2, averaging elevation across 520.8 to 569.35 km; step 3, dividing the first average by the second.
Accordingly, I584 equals 1.17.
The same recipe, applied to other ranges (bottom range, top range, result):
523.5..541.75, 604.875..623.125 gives 1.29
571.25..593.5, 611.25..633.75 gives 1.40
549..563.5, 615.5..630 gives 1.20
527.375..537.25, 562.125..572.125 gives 1.10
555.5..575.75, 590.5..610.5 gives 0.94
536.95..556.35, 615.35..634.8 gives 1.21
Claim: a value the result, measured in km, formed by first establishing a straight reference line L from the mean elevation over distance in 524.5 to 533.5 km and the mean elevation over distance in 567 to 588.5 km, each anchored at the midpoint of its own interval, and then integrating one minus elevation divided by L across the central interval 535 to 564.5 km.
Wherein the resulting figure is -1.9 km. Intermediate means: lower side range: 58.5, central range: 61.7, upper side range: 57.2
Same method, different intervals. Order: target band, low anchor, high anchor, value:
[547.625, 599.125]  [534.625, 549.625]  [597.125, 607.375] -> 2.1 km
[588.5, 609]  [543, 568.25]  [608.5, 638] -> 3.0 km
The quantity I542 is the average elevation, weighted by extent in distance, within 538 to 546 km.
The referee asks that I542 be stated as 57.2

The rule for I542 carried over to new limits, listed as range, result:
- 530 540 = 58.3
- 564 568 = 64.2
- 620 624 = 79.4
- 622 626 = 83.5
